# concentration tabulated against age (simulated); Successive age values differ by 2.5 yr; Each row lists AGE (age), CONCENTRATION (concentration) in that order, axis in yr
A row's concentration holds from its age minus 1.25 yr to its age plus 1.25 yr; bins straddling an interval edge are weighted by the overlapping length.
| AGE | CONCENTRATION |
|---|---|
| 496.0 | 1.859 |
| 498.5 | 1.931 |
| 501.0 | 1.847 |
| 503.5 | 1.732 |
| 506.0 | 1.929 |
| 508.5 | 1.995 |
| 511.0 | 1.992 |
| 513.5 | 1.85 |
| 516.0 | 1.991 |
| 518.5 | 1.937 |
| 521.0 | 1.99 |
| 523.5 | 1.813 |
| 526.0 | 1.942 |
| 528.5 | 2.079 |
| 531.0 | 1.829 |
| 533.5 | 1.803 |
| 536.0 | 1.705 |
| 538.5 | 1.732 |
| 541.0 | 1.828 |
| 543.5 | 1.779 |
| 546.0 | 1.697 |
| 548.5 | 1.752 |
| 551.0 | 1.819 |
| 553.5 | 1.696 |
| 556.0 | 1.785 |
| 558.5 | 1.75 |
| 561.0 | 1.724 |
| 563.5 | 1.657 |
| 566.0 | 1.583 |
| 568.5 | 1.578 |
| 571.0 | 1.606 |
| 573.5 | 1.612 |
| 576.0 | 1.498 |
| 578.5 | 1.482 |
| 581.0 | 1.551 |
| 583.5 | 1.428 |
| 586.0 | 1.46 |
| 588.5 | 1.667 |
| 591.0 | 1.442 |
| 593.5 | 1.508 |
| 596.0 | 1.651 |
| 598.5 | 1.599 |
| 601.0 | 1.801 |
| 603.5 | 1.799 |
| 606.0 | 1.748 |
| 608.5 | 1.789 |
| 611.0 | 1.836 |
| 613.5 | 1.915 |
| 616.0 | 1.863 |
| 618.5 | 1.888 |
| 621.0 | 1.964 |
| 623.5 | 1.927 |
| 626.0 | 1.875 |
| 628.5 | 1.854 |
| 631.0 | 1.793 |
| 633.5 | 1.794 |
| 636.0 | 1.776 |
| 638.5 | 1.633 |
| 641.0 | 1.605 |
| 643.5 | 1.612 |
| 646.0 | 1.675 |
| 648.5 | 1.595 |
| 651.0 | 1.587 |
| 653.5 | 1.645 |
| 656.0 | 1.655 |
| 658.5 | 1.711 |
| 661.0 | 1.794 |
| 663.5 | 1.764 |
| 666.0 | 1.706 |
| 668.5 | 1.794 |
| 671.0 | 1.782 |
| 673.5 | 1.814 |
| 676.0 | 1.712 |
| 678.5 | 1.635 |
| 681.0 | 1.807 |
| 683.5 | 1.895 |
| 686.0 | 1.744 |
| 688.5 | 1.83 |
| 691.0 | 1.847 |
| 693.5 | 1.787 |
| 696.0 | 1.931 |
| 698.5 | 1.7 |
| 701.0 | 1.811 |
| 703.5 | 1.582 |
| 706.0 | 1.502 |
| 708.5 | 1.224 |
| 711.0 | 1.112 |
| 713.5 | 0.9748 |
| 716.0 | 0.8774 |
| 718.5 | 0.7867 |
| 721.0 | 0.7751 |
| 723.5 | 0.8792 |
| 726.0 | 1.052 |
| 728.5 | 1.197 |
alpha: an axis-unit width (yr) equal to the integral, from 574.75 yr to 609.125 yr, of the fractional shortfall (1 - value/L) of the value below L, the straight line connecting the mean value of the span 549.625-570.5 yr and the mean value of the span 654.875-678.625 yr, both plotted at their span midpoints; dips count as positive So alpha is 2.2 yr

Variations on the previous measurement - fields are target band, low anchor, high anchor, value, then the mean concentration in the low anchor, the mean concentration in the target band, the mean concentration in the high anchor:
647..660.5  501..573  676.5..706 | 1.0 yr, 1.8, 1.65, 1.77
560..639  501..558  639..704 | 4.1 yr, 1.85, 1.7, 1.73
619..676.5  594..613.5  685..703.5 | 0.8 yr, 1.75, 1.74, 1.79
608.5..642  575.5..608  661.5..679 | -3.3 yr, 1.59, 1.83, 1.75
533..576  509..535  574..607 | 1.4 yr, 1.92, 1.7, 1.59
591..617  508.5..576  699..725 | -2.9 yr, 1.79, 1.73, 1.17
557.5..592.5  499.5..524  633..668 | 4.5 yr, 1.91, 1.57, 1.68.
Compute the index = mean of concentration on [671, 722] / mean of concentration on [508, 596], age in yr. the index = 0.88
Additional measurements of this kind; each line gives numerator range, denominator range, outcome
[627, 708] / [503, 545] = 0.92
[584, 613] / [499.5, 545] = 0.89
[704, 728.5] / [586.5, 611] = 0.63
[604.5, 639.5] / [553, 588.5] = 1.15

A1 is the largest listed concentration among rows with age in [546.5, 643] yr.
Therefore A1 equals 1.964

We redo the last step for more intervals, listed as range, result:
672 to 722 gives 1.931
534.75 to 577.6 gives 1.828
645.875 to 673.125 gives 1.794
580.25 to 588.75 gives 1.667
